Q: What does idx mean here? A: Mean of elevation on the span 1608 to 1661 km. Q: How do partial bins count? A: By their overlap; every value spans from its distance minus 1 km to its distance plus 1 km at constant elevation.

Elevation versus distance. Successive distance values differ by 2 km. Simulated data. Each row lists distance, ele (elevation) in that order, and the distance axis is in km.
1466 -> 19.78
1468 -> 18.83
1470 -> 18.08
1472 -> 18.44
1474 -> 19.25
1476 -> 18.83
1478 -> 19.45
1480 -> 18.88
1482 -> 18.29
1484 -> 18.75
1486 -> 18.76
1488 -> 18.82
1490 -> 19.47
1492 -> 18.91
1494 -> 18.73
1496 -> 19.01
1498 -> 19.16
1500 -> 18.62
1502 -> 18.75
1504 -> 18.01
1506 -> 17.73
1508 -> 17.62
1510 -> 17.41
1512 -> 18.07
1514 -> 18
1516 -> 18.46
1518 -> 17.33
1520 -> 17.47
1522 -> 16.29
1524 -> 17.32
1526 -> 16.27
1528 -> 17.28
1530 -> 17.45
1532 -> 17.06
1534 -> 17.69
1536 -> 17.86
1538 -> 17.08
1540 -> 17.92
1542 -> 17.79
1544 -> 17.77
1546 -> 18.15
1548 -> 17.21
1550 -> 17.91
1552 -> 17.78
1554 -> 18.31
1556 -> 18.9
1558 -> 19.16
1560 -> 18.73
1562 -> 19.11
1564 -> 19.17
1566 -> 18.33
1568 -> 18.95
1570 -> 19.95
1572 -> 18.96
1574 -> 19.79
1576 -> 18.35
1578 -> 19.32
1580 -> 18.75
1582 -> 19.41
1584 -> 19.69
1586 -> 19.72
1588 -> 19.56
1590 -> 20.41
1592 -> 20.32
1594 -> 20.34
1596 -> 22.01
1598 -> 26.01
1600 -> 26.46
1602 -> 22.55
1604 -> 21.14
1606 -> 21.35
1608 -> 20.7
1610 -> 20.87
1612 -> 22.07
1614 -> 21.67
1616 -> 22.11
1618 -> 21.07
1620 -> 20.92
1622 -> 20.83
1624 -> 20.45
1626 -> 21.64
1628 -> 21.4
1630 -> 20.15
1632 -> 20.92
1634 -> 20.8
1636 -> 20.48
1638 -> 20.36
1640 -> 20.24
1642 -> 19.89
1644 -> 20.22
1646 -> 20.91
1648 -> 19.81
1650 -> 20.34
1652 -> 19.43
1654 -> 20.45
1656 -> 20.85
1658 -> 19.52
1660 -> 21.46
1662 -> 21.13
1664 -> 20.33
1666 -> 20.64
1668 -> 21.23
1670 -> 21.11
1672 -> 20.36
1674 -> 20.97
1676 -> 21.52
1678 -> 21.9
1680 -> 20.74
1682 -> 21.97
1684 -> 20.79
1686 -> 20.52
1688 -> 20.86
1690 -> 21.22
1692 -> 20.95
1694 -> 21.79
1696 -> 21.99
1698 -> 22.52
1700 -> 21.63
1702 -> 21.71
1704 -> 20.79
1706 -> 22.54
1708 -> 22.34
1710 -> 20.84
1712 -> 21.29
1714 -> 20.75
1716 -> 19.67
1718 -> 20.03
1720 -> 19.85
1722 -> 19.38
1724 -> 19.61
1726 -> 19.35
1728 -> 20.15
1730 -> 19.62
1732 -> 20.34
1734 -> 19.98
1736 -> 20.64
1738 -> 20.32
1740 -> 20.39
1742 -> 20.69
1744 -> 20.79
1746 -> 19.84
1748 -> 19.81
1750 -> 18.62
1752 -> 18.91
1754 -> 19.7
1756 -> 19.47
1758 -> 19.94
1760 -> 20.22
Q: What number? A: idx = 20.7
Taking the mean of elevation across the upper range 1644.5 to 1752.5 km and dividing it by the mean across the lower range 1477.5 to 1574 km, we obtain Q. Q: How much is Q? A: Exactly 1.1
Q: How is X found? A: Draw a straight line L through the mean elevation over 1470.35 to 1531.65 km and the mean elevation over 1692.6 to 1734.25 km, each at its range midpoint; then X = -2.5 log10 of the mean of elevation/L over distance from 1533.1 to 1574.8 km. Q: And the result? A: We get 0.03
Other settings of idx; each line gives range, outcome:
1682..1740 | 20.8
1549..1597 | 19.3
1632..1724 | 20.8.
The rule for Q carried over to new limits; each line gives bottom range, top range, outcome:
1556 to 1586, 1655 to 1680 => 1.09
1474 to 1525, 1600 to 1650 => 1.15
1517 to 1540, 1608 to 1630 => 1.23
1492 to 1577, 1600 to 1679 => 1.16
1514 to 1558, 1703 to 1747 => 1.16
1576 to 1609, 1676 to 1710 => 1.02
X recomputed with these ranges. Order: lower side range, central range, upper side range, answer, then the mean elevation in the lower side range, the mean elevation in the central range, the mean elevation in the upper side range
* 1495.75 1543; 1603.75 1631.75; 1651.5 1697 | -0.07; 17.7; 21.2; 21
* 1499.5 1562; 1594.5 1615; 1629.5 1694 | -0.16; 17.8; 22.4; 20.7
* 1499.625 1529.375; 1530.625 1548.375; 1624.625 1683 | 0.03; 17.6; 17.6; 20.7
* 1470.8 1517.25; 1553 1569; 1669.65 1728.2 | 0.03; 18.6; 18.8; 21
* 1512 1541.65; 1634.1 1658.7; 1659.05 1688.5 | 0.01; 17.4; 20.2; 21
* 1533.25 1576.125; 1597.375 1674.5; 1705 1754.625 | -0.10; 18.4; 21.1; 20.2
